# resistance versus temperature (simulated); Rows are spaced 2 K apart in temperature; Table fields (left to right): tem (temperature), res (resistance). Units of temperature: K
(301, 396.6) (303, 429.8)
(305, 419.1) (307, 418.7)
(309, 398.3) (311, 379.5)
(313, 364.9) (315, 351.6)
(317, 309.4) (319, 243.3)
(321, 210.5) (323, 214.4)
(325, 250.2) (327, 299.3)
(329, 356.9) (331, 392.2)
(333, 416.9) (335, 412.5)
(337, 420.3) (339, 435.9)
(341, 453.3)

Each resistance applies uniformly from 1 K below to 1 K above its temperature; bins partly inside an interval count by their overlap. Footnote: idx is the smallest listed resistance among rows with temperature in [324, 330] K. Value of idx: 250.2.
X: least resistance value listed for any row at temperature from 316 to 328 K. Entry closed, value 210.5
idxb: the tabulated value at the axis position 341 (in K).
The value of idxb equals 453.3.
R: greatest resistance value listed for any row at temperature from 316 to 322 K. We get 309.4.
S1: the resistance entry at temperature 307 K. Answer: 418.7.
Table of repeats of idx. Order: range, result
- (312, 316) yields 351.6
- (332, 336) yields 412.5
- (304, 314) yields 364.9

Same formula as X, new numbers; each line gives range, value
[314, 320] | 243.3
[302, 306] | 419.1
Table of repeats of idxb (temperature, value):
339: 435.9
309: 398.3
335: 412.5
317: 309.4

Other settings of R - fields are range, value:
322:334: 416.9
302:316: 429.8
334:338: 420.3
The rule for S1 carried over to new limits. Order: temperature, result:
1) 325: 250.2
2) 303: 429.8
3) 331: 392.2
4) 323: 214.4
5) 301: 396.6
